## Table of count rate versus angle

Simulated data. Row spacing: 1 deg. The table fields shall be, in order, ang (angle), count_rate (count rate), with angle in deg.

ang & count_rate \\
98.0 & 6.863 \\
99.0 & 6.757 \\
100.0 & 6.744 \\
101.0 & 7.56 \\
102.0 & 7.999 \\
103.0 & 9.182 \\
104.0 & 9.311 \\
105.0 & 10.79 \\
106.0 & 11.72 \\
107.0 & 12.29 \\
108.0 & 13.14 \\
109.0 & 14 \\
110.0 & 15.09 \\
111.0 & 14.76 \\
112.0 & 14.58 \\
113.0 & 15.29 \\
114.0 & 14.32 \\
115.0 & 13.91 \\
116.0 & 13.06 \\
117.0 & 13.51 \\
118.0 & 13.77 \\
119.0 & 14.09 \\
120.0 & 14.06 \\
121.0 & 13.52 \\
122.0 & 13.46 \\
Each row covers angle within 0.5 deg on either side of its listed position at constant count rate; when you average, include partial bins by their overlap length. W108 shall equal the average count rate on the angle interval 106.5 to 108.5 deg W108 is 12.7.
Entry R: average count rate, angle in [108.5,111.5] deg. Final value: 14.6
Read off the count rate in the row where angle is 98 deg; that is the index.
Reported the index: 6.863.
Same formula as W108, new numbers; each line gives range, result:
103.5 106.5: 10.6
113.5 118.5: 13.7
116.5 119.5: 13.8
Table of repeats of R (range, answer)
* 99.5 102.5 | 7.43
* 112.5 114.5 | 14.8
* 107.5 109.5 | 13.6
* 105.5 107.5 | 12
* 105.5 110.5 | 13.2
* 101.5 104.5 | 8.83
